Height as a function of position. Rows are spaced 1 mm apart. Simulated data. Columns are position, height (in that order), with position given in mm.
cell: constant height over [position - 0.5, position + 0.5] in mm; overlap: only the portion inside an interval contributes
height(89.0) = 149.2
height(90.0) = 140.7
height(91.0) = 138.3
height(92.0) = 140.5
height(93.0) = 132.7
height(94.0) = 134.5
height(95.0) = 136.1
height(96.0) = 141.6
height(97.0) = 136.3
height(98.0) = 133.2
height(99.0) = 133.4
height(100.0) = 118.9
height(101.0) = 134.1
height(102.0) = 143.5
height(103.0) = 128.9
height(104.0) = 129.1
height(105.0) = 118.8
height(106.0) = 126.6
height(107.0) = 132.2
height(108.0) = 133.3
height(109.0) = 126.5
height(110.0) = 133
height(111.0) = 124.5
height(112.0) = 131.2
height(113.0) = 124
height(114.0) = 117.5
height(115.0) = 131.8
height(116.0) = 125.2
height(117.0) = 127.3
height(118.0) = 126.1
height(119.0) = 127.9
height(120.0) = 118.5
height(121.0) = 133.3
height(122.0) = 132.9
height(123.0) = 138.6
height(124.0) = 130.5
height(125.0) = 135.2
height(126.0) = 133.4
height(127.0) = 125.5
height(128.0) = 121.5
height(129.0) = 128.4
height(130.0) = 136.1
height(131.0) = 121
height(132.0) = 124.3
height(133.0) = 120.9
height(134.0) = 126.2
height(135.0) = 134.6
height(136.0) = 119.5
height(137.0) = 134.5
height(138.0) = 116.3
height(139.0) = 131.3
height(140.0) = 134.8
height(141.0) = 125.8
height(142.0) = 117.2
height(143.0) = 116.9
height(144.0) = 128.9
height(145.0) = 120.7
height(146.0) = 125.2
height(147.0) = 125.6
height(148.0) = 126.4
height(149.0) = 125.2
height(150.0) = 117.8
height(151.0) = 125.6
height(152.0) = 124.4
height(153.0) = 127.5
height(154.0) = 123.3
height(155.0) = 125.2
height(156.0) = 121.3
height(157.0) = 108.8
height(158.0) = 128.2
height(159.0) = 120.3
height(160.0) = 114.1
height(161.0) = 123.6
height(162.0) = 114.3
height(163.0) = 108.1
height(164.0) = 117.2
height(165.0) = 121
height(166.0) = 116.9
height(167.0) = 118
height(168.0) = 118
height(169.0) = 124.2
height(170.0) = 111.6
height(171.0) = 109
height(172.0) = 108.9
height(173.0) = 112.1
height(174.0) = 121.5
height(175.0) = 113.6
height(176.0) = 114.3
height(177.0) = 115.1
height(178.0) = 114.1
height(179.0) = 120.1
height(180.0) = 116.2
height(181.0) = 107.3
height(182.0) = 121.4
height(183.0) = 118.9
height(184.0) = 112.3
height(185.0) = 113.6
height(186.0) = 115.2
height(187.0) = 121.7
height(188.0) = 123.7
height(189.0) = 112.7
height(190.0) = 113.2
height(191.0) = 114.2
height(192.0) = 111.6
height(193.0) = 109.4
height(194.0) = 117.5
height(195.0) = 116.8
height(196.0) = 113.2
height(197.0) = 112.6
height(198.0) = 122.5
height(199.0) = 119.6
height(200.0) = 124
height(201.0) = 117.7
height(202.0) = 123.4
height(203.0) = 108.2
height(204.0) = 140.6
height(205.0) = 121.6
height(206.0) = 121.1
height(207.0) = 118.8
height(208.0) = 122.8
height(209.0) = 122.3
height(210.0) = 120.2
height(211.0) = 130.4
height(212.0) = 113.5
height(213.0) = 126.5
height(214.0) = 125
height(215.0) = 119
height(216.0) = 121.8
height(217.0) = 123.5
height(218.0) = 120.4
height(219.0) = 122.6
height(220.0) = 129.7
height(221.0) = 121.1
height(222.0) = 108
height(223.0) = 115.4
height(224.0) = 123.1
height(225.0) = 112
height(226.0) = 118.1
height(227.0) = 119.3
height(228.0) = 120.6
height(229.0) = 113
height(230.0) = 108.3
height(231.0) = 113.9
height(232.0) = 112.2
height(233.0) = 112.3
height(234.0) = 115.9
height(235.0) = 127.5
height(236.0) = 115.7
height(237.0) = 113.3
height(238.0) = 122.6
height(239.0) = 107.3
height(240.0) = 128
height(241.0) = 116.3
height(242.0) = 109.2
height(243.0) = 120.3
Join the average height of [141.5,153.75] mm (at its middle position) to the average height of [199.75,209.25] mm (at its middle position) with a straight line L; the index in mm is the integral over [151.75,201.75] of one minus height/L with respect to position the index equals 2.3 mm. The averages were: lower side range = 123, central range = 117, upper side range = 122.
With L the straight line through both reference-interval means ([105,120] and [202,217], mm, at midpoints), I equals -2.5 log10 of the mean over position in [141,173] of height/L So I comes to 0.05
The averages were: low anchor 127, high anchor 122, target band 120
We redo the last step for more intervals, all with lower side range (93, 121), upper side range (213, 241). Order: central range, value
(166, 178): 0.08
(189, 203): 0.05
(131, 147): 0.01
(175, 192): 0.06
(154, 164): 0.06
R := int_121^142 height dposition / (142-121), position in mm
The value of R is 128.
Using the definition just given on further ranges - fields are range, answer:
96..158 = 127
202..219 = 122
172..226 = 118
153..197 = 116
